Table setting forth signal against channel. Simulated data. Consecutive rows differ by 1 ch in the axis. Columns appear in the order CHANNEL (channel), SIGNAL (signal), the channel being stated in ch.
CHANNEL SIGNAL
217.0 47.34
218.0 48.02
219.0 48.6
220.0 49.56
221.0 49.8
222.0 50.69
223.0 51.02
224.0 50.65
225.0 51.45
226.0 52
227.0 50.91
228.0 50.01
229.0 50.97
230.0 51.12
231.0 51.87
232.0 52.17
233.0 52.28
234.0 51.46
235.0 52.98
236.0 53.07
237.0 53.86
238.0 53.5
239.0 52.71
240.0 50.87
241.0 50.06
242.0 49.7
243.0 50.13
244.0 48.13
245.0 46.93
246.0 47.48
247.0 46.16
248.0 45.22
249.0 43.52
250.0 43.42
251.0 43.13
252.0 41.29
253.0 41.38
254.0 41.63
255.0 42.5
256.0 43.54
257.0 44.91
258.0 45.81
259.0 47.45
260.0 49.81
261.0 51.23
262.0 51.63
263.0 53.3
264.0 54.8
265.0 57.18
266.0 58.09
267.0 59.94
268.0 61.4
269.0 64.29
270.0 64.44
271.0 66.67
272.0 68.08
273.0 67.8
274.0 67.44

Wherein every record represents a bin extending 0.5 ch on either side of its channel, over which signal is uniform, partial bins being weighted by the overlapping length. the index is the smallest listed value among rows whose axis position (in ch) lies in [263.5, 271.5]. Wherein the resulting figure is 54.8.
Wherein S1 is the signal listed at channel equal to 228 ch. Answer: 50.01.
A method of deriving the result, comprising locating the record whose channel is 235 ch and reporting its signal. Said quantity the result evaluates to 52.98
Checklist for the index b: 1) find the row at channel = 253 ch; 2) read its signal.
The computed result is 41.38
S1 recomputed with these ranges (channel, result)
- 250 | 43.42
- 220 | 49.56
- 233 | 52.28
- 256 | 43.54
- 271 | 66.67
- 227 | 50.91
